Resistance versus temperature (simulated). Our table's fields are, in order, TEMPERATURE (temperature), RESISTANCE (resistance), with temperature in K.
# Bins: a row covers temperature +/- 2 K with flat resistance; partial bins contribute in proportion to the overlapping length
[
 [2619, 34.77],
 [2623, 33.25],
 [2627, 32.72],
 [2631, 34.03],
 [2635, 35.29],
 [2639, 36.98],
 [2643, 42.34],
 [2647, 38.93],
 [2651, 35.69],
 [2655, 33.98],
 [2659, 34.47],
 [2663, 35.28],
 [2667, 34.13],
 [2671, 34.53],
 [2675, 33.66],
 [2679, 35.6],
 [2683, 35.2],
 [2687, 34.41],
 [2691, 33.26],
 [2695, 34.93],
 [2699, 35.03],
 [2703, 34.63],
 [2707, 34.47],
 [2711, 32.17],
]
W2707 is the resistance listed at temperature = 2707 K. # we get 34.47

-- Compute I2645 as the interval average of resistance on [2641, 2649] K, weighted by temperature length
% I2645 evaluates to 40.6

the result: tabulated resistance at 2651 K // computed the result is 35.69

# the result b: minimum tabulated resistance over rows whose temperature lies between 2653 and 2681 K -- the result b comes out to 33.66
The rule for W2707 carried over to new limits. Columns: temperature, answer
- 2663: 35.28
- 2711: 32.17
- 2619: 34.77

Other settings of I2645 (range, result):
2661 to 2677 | 34.4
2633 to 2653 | 37.8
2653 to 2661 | 34.2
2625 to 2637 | 34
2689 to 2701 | 34.4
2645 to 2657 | 36.2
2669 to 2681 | 34.6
